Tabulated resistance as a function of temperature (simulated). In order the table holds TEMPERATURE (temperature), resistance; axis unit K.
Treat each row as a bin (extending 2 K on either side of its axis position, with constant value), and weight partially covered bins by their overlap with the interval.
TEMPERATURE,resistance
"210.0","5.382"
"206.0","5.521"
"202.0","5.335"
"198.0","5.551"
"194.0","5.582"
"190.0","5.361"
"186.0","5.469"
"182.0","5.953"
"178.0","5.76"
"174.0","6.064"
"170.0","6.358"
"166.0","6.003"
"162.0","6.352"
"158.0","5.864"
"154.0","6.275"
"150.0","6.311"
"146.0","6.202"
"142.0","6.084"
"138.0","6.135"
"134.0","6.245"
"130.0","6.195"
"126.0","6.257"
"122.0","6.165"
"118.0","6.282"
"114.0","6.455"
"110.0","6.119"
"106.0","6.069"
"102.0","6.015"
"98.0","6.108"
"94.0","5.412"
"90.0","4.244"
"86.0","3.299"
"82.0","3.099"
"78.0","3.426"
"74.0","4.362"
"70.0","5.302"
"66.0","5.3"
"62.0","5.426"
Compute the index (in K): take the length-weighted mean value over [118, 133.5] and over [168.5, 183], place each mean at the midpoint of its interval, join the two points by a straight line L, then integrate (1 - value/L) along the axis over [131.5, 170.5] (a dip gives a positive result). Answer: -0.3 K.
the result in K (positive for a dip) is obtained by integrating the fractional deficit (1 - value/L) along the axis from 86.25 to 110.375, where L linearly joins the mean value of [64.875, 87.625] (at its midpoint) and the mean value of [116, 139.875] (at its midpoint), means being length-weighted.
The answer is -2.1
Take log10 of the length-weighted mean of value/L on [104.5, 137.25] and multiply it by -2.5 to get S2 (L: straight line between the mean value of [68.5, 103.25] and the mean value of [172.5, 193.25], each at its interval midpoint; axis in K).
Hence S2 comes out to -0.25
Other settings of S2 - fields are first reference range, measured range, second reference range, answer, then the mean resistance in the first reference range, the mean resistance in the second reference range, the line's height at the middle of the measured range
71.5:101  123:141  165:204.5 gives -0.23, 4.35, 5.73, 5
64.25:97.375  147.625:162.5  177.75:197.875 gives -0.18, 4.37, 5.61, 5.23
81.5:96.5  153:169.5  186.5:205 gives -0.21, 4.17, 5.46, 5.05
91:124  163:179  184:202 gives -0.09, 6.02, 5.47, 5.61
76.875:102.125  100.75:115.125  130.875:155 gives -0.21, 4.44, 6.21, 5.05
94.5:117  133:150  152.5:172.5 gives -0.01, 6.11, 6.17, 6.14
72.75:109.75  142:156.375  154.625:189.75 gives -0.11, 4.75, 5.96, 5.61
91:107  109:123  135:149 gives -0.06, 5.79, 6.16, 5.93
